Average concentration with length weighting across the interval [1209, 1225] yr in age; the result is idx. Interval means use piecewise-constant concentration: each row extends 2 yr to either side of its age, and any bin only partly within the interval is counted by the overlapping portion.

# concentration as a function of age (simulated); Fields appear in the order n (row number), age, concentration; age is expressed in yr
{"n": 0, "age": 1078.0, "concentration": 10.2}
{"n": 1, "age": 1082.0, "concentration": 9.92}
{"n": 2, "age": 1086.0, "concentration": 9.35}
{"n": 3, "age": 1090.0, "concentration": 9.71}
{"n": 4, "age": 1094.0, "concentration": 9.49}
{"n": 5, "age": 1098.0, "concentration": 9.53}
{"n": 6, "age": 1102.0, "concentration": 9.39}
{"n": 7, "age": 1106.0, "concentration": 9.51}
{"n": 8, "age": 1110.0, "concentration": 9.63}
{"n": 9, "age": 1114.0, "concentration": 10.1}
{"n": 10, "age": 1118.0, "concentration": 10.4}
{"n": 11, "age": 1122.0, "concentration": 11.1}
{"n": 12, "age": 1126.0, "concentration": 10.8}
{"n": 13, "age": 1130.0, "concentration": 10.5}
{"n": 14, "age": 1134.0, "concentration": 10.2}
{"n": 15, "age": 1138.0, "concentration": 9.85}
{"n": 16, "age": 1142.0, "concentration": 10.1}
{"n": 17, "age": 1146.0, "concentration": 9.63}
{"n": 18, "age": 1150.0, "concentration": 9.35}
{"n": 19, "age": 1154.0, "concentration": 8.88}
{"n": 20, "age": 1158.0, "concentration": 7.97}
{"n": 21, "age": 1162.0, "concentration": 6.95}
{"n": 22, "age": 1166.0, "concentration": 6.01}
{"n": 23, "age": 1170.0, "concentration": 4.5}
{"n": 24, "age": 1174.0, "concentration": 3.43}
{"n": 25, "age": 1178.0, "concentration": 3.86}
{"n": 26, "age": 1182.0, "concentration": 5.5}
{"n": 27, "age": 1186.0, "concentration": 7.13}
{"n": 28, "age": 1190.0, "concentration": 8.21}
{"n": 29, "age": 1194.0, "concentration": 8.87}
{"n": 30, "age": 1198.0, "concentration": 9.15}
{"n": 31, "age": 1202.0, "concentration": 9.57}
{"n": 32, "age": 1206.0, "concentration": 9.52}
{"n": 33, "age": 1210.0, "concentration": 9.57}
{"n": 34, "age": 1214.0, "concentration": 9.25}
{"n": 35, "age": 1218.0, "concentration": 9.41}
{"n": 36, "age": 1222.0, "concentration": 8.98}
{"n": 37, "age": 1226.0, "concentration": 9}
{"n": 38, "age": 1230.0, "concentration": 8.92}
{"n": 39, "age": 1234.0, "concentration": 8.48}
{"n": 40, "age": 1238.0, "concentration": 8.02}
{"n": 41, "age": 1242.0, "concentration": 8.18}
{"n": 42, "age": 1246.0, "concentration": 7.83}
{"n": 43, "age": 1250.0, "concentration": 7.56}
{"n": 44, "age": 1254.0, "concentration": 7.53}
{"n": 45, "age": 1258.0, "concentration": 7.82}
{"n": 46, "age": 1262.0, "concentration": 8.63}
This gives 9.27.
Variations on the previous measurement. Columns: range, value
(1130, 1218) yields 8.07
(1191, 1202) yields 9.04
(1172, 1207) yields 7.18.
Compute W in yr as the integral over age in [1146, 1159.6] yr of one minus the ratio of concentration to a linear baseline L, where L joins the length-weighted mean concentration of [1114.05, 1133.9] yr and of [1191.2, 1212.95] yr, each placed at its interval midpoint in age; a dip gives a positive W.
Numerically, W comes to 1.7 yr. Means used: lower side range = 10.6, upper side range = 9.29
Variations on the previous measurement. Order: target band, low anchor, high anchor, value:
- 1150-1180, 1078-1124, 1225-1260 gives 9.7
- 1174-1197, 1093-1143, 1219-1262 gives 6.4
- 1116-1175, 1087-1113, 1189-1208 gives 4.0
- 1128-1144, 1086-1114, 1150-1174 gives -4.5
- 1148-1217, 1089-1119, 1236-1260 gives 8.8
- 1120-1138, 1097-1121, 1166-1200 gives -3.4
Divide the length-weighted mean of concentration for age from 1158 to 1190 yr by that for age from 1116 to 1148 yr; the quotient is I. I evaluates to 0.6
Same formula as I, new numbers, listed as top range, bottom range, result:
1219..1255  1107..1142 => 0.81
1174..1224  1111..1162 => 0.82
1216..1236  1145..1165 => 1.07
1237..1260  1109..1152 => 0.77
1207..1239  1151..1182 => 1.49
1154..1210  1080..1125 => 0.72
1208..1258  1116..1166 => 0.90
